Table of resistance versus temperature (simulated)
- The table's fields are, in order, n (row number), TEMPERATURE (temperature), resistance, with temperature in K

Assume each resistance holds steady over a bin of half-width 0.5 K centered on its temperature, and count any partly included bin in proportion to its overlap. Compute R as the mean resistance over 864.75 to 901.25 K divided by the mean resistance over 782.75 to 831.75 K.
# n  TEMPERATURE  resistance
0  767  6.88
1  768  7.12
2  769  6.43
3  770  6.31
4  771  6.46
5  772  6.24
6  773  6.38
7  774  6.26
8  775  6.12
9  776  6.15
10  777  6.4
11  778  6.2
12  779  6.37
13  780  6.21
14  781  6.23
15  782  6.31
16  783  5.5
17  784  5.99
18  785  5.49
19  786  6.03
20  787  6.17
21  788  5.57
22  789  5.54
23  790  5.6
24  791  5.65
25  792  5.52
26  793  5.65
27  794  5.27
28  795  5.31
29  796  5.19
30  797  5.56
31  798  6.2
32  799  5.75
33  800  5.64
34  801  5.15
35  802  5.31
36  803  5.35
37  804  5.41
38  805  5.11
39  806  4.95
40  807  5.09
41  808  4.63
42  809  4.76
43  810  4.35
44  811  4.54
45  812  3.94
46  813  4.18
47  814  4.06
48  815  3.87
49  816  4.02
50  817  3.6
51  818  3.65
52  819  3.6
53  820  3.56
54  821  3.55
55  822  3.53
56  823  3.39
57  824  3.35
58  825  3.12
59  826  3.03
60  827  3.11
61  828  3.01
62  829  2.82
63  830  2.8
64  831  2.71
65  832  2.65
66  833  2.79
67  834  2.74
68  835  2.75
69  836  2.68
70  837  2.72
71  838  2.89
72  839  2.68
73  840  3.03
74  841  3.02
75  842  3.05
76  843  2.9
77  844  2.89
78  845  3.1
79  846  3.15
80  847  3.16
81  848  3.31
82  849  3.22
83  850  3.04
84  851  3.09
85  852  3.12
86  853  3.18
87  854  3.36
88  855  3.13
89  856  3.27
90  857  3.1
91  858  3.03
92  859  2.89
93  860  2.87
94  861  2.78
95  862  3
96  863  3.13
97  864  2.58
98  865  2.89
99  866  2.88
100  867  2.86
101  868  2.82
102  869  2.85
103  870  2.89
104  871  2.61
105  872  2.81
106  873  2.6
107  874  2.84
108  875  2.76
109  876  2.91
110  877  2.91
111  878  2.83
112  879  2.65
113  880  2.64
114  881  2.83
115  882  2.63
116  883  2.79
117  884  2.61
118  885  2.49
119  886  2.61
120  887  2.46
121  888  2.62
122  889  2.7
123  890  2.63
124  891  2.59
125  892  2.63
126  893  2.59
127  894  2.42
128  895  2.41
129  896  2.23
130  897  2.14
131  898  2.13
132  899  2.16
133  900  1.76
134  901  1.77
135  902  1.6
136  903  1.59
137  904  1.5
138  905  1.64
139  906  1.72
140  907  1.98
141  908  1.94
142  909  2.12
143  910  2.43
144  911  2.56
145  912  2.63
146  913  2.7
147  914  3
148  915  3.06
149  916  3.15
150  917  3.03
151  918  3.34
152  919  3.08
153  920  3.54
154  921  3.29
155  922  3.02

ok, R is 0.6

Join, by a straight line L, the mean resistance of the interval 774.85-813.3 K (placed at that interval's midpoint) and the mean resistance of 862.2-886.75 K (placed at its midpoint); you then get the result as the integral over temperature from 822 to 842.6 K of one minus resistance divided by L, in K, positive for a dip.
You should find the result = 6.2 K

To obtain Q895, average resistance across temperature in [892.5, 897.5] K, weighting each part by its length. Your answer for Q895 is 2.36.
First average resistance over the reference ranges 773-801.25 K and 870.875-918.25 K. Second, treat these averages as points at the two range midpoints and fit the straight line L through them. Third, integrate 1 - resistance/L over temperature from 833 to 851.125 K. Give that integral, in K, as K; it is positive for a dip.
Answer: 5.0 K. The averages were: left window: 5.84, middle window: 2.96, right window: 2.47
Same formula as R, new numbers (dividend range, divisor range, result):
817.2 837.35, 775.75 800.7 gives 0.53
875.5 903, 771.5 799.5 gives 0.42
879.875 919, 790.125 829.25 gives 0.54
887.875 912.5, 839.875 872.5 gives 0.72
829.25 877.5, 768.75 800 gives 0.49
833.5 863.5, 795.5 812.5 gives 0.59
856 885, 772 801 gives 0.48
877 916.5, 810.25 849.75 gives 0.74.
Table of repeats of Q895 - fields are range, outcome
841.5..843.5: 2.97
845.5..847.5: 3.16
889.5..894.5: 2.57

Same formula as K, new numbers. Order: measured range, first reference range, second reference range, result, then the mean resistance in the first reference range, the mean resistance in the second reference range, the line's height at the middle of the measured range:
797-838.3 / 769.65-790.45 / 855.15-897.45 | 7.7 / 6.07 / 2.74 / 4.77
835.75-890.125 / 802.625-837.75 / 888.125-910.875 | -1.0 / 3.69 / 2.14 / 2.85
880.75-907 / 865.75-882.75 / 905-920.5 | 4.4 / 2.78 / 2.65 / 2.72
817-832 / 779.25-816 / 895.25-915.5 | 4.3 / 5.3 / 2.14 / 4.51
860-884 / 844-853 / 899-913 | -1.3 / 3.14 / 1.98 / 2.66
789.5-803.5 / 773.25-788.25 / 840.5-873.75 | -0.2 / 6.08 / 2.99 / 5.44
